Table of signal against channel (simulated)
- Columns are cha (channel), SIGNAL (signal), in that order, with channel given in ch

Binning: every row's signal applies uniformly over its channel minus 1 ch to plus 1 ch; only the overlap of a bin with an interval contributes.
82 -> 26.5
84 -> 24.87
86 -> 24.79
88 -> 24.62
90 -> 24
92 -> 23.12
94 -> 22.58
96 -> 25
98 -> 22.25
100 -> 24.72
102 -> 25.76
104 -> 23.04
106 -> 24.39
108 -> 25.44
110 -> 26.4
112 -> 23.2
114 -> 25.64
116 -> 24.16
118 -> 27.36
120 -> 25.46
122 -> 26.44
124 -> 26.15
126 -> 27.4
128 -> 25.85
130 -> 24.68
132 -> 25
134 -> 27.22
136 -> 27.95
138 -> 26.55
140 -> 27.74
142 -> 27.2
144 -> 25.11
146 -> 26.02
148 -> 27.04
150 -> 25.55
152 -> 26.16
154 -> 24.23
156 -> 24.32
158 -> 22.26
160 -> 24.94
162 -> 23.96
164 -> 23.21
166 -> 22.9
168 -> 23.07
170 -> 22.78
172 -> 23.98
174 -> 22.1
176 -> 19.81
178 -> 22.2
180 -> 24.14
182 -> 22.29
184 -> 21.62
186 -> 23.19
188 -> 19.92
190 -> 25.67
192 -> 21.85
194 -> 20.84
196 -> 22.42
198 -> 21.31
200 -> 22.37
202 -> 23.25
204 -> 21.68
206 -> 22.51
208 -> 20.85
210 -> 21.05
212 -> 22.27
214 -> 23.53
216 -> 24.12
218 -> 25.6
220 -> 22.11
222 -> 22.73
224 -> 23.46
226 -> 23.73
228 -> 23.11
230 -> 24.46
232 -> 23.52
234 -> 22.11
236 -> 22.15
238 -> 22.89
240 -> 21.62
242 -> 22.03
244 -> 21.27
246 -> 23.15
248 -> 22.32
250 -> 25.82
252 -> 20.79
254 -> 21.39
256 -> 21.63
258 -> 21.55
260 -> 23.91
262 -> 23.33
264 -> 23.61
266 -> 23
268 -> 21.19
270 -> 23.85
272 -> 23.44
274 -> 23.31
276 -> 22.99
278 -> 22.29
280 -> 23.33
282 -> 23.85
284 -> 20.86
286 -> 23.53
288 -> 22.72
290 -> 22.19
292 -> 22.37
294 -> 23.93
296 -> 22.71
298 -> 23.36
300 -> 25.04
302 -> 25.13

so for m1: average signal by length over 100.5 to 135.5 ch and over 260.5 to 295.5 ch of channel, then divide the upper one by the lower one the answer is 0.9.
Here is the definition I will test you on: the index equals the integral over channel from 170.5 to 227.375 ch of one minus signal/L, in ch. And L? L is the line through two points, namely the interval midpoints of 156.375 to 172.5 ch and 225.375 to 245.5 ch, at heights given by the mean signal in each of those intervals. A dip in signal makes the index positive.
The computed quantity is 1.3 ch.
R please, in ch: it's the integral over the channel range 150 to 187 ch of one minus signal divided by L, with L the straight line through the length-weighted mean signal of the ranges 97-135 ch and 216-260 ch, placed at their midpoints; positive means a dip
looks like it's 1.5 ch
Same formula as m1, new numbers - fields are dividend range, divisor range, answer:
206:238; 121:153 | 0.87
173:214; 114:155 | 0.85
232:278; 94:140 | 0.89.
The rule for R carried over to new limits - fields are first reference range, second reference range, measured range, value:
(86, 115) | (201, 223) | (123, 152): -3.18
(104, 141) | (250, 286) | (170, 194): 2.15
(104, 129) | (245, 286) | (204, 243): 1.27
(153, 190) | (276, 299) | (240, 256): 0.39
